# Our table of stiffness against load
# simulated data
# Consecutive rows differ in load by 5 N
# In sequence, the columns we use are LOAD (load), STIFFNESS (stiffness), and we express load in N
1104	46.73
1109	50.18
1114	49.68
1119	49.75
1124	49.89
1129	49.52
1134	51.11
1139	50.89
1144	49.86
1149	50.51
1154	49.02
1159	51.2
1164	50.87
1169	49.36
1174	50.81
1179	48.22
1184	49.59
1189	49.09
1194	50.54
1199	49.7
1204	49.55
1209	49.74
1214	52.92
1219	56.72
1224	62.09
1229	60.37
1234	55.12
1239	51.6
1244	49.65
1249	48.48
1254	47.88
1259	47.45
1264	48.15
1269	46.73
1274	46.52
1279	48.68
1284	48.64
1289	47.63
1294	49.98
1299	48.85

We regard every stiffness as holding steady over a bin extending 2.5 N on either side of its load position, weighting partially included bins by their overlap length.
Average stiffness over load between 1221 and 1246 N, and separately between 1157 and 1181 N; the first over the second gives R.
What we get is 1.1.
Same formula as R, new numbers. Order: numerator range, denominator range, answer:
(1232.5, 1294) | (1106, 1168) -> 0.97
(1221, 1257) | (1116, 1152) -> 1.07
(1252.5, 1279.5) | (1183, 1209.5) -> 0.96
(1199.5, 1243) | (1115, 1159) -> 1.08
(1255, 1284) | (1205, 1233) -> 0.85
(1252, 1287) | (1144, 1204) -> 0.96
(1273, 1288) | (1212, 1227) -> 0.84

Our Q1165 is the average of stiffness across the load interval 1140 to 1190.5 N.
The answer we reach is 49.9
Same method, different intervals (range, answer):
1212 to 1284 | 51.5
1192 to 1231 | 53.9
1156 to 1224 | 51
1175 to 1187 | 49.2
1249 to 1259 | 47.9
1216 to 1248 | 55.5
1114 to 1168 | 50.2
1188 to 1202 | 49.8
